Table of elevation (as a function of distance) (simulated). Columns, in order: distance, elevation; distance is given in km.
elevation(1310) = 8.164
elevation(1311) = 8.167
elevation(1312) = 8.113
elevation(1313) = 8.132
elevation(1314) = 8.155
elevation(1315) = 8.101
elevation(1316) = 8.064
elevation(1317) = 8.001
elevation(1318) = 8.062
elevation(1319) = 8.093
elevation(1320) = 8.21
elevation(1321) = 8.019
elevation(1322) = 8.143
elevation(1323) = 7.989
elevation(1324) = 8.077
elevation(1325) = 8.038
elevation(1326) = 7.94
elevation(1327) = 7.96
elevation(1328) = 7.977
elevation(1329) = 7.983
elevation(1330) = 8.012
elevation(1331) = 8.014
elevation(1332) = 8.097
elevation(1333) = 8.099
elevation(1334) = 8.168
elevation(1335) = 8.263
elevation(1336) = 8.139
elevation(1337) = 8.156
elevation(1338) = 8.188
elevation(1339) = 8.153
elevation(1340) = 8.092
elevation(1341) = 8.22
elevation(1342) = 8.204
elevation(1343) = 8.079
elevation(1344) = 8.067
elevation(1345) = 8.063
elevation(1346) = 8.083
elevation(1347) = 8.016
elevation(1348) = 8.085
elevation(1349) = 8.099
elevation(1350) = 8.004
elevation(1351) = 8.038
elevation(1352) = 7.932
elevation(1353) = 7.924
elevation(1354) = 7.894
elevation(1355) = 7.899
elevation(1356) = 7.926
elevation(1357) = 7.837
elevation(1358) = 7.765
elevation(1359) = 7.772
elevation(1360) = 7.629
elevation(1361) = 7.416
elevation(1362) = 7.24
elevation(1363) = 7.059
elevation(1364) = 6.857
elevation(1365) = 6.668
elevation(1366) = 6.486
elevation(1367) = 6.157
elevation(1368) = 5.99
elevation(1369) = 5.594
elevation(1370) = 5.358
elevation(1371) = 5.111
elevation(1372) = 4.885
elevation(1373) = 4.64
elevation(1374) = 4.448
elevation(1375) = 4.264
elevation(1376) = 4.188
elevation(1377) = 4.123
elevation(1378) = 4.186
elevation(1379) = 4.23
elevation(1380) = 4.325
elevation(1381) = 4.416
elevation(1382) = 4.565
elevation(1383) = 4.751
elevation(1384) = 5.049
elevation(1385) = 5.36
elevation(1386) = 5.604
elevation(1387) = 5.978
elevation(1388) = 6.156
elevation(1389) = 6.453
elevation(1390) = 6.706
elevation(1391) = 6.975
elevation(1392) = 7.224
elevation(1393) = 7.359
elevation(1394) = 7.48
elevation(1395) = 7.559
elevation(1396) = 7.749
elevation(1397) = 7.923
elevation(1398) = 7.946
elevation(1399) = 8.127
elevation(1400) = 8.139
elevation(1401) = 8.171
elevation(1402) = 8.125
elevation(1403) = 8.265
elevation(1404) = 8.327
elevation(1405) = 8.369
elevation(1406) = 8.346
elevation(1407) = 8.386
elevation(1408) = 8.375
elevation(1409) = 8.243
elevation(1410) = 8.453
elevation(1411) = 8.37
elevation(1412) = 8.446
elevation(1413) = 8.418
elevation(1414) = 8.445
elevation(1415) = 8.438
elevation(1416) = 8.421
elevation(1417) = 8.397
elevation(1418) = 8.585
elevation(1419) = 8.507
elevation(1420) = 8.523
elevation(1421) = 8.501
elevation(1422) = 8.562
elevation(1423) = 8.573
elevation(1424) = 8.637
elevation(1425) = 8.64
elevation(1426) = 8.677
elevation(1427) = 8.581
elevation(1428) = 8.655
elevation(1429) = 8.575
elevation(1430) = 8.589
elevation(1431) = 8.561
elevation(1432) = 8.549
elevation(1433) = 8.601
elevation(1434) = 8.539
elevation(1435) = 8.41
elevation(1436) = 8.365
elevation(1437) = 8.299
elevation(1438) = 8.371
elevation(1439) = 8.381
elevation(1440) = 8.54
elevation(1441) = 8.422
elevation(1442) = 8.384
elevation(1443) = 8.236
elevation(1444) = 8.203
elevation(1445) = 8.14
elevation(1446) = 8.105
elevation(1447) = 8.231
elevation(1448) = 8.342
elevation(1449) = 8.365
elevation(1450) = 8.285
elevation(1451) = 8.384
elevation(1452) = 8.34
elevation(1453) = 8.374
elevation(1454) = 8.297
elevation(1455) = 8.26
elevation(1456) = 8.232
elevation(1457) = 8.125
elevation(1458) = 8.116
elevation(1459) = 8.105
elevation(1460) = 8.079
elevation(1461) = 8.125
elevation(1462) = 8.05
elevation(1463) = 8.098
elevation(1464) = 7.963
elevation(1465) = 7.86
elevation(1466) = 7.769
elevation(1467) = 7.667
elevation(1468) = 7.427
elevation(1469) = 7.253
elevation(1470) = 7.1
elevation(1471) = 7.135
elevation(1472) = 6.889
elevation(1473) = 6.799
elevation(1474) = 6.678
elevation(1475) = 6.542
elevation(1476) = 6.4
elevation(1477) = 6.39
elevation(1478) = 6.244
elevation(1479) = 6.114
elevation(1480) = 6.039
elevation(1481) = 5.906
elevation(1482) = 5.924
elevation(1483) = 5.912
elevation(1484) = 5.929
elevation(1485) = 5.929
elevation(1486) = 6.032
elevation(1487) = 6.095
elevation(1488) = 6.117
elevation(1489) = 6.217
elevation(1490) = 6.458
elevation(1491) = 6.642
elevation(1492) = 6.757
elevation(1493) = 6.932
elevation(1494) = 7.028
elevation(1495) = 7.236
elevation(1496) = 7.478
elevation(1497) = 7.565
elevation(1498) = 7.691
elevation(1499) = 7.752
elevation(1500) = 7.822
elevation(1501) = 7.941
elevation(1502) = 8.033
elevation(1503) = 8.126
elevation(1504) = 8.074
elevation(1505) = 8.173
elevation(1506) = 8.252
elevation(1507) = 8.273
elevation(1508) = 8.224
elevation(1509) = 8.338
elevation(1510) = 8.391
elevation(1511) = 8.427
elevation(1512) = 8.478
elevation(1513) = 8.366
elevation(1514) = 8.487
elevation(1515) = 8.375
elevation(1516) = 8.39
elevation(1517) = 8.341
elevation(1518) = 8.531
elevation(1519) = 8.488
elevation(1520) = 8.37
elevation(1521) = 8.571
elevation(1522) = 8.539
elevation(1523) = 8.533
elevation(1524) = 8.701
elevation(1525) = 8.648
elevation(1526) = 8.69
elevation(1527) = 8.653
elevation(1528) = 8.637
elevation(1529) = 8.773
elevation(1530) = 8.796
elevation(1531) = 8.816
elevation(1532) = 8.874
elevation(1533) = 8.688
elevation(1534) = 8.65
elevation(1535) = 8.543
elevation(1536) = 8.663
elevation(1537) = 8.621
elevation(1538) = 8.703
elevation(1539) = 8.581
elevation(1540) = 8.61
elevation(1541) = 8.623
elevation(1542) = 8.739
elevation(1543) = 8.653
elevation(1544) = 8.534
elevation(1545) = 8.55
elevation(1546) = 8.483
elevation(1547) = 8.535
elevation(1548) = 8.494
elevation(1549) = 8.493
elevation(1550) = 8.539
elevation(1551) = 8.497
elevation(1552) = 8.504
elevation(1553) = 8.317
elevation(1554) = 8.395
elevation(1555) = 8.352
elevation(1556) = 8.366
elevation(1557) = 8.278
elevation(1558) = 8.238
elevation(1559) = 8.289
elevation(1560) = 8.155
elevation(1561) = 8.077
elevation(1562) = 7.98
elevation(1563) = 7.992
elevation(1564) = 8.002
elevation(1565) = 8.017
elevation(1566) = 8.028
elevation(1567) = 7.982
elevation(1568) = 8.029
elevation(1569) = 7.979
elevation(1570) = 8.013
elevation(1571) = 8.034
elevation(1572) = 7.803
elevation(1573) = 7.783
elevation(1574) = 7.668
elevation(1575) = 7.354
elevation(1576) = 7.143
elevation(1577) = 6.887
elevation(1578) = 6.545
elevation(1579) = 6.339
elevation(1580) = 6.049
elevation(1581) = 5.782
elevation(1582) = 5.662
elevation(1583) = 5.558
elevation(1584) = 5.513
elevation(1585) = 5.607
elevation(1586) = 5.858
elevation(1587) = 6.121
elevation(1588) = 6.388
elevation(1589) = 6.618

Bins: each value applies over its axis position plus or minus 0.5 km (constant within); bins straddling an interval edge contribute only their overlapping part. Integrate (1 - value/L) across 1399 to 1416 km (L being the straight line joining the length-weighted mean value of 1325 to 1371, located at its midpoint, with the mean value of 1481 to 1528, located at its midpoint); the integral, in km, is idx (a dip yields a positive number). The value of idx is -1.5 km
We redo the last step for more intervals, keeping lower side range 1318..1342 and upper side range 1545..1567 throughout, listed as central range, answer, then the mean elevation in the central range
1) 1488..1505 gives 1.8 km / 7.35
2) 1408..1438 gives -1.2 km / 8.5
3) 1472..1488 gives 3.9 km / 6.21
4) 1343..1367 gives 1.3 km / 7.66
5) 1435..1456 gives -0.3 km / 8.32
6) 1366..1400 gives 9.6 km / 5.83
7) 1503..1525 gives -0.4 km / 8.4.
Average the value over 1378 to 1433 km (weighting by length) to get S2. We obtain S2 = 7.59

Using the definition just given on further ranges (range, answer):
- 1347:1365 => 7.71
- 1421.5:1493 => 7.65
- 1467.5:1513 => 7.11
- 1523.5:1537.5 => 8.7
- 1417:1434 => 8.58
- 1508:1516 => 8.4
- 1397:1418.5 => 8.31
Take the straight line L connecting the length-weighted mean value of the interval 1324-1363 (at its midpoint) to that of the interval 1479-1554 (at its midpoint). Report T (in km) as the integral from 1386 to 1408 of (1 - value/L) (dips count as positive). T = 1.1 km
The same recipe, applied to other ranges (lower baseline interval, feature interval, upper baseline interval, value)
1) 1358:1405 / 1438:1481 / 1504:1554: -1.4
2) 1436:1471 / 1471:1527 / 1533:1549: 6.2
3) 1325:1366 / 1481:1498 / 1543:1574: 3.3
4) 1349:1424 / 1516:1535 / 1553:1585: -3.2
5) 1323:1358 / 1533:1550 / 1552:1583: -2.0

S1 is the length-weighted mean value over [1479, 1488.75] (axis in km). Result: 6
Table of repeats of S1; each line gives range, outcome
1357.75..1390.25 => 5.66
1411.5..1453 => 8.44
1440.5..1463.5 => 8.23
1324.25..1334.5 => 8.03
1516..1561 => 8.54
